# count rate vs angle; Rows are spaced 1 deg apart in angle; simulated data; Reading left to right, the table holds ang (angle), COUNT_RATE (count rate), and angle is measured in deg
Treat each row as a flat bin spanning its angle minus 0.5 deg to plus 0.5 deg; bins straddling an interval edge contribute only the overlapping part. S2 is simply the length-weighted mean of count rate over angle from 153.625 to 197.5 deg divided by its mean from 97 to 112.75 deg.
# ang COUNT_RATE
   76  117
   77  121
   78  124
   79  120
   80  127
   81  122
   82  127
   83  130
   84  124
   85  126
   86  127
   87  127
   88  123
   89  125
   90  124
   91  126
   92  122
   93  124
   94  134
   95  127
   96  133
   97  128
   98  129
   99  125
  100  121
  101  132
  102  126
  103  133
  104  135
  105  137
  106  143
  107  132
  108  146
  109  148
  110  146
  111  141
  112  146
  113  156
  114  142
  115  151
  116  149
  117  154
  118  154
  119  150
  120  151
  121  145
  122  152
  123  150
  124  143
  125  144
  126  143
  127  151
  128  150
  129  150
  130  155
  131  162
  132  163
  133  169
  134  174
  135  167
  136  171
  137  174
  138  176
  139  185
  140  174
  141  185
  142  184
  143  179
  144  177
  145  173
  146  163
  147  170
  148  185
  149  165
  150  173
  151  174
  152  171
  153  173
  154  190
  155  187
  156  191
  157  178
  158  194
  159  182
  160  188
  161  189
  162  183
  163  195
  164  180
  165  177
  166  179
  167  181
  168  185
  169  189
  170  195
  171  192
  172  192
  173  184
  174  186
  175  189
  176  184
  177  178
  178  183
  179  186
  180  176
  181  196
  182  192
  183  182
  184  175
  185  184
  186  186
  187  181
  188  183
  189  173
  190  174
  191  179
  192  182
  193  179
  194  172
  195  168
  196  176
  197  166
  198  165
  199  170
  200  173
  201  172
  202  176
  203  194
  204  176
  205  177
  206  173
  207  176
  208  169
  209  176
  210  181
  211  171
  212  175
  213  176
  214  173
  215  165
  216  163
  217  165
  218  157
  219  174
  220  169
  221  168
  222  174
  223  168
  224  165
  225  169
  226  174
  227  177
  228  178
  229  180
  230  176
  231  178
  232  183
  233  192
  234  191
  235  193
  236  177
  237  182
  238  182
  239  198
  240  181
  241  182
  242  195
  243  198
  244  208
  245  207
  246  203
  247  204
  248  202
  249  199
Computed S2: 1.35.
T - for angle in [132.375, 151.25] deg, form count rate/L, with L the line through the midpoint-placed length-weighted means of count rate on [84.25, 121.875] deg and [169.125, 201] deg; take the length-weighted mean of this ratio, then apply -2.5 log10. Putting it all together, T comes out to -0.114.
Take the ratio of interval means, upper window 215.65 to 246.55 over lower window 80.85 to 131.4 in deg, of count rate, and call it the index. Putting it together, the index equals 1.31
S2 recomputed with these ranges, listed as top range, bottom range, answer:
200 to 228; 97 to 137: 1.17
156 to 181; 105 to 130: 1.26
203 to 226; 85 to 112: 1.30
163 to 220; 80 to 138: 1.26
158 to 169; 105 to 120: 1.26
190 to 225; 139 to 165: 0.96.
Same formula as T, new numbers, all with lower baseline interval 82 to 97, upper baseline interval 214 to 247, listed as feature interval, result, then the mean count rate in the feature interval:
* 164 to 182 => -0.17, 185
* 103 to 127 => -0.07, 146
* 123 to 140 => -0.13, 161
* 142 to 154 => -0.17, 174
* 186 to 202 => -0.05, 175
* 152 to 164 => -0.21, 185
